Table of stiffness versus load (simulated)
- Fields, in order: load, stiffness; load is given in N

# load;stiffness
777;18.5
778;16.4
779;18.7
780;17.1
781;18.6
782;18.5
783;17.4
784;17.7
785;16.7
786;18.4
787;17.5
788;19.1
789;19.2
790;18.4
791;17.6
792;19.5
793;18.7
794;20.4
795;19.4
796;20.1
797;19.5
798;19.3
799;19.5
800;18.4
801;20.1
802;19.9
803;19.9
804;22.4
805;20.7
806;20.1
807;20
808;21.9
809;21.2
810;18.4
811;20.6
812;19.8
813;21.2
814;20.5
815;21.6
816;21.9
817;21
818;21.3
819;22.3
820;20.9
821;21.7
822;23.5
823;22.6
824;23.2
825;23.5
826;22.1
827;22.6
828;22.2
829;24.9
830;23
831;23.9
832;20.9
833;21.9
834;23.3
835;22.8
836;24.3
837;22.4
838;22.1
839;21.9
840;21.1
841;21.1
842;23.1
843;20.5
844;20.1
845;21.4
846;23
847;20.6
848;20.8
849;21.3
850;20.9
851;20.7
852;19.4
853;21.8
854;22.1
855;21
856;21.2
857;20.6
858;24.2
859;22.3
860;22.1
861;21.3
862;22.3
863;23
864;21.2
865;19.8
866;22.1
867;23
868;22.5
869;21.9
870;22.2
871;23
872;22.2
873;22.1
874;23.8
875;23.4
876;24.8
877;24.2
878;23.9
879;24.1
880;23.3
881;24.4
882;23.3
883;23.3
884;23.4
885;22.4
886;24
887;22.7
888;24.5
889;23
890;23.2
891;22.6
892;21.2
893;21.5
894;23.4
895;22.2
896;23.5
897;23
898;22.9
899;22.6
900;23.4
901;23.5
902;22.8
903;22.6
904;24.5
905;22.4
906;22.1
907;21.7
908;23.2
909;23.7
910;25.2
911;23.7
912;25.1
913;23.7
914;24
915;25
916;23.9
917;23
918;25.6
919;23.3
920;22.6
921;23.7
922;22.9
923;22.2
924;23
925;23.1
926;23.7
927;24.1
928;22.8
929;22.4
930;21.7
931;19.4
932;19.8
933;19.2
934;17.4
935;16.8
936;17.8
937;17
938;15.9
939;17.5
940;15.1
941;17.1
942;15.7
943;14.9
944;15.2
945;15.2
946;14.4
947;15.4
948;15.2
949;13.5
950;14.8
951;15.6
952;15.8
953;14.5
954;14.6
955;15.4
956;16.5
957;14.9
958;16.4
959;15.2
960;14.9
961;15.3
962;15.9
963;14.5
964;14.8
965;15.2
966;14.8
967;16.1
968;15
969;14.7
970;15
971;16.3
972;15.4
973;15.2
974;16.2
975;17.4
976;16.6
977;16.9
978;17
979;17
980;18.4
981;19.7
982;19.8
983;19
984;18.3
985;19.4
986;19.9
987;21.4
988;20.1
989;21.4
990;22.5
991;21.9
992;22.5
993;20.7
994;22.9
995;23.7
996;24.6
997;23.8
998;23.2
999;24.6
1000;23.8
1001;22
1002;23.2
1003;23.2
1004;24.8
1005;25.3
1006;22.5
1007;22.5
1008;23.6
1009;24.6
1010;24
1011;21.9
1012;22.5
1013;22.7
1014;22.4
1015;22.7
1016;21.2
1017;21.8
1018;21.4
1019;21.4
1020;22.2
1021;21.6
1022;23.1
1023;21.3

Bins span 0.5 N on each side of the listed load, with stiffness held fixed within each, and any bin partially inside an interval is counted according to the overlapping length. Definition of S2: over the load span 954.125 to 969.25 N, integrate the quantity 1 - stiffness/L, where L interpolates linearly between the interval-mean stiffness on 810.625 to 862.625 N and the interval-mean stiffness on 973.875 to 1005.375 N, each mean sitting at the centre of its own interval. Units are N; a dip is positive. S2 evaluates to 4.2 N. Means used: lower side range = 21.9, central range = 15.3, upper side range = 21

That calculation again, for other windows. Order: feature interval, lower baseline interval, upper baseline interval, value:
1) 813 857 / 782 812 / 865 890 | -1.6 N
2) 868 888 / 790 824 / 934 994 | -4.7 N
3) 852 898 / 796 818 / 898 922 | -0.4 N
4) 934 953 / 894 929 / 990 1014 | 6.2 N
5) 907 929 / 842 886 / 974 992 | -2.9 N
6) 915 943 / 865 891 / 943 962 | -4.5 N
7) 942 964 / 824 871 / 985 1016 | 7.2 N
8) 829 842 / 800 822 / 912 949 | -1.2 N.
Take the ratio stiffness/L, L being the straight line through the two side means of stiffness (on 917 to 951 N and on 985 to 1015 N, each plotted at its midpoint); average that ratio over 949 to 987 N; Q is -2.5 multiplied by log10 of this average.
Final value 0.27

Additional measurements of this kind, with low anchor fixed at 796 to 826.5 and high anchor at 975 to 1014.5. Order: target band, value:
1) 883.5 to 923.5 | -0.10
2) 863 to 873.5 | -0.05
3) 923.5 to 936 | 0.02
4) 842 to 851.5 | 0.00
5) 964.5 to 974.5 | 0.36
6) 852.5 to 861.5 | -0.04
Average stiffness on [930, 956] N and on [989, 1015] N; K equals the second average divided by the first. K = 1.4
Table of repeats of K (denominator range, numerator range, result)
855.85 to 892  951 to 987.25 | 0.72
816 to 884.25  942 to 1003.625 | 0.80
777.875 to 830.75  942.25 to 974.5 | 0.75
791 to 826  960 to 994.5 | 0.86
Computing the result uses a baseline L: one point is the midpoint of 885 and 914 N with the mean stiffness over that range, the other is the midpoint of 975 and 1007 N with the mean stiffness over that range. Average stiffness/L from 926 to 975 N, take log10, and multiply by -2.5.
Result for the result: 0.320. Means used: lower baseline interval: 23.1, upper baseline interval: 21.3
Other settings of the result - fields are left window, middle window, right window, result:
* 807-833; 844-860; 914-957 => -0.02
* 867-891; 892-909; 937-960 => -0.10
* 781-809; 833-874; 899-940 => -0.06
